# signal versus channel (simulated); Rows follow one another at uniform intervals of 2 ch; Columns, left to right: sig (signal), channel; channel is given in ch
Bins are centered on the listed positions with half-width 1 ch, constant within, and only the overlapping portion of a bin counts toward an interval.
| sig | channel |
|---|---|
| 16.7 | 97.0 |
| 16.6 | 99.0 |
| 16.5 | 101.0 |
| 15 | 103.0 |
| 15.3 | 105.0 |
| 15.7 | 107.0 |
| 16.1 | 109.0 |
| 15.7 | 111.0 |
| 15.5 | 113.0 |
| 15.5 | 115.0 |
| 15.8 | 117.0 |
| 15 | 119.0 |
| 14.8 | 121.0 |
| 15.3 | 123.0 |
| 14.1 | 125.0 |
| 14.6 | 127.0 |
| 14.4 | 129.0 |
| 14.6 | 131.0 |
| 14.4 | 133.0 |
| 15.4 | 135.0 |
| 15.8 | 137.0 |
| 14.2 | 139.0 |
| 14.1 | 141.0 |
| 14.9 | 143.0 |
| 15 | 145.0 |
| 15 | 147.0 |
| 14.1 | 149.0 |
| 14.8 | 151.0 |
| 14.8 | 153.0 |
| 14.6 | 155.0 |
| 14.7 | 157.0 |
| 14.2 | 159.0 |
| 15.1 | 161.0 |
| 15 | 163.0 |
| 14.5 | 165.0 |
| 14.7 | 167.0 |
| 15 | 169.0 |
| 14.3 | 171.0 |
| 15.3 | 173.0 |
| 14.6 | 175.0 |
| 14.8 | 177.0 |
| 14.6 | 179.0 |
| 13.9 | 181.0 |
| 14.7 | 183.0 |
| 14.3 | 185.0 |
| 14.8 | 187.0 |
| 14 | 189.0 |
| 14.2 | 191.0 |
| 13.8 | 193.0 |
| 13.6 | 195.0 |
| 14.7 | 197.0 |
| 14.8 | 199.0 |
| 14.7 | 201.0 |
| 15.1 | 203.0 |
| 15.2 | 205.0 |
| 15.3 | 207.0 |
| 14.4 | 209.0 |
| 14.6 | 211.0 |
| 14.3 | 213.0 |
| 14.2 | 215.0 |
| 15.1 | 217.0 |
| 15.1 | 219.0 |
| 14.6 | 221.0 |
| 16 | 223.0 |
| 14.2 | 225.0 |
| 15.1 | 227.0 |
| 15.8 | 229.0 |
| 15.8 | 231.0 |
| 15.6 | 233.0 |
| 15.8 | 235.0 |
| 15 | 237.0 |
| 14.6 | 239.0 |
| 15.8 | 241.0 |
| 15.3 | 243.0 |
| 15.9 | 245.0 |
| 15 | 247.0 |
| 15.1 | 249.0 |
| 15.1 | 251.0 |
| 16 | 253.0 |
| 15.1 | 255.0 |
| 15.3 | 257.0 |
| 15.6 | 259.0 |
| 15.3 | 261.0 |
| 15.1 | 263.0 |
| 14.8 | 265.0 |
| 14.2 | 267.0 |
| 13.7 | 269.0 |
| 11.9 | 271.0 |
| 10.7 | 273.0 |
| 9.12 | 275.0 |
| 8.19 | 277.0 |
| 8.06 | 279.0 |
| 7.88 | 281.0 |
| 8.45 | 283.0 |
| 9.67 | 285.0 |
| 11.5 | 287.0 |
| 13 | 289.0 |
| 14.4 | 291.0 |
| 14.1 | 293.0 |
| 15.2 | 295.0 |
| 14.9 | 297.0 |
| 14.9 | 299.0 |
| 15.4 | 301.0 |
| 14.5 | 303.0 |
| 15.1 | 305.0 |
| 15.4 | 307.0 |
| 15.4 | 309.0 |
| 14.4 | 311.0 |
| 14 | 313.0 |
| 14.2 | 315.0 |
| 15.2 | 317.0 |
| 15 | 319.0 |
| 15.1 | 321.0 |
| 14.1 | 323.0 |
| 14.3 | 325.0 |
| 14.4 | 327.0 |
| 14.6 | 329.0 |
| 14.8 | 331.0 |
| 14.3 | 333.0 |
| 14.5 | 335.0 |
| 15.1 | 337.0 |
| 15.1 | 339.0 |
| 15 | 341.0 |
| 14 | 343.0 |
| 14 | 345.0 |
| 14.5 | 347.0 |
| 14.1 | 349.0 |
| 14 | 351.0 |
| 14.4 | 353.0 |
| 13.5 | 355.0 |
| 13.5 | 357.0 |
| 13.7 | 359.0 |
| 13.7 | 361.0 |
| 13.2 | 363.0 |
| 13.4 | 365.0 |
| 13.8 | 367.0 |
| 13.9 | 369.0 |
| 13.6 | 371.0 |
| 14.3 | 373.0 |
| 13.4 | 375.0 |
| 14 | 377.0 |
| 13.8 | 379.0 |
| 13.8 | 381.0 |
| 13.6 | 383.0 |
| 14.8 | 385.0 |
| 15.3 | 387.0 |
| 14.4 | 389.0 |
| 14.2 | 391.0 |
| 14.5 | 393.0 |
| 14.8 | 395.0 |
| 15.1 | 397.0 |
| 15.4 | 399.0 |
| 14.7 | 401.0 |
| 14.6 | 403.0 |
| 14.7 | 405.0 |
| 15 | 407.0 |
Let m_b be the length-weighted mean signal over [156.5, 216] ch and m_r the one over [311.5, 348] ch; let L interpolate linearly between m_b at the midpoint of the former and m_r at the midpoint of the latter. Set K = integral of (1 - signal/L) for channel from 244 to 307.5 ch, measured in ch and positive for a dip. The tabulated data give 5.2 ch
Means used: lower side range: 14.6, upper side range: 14.6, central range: 13.4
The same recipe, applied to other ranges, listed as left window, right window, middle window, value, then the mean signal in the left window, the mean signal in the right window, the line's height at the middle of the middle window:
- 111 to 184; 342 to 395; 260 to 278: 2.3 ch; 14.8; 14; 14.4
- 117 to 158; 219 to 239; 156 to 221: 1.9 ch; 14.8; 15.3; 15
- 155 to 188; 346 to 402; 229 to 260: -2.0 ch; 14.7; 14.1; 14.5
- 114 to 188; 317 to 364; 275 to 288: 4.9 ch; 14.7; 14.3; 14.5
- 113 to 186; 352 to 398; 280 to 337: 1.3 ch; 14.8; 14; 14.2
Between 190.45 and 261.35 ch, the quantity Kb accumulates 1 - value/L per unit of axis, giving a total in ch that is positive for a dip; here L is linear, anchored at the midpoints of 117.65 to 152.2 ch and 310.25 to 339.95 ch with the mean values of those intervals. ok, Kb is -1.7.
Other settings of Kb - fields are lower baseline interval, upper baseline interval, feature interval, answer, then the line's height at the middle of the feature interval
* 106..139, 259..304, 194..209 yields -0.96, 13.9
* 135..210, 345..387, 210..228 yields -0.42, 14.5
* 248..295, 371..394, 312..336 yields -2.00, 13.4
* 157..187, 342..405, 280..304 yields 2.54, 14.3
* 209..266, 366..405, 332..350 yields 0.09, 14.6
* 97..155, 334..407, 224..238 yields -0.55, 14.7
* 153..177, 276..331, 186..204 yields 0.04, 14.4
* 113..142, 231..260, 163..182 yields 0.53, 15.1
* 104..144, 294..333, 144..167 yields 0.46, 15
